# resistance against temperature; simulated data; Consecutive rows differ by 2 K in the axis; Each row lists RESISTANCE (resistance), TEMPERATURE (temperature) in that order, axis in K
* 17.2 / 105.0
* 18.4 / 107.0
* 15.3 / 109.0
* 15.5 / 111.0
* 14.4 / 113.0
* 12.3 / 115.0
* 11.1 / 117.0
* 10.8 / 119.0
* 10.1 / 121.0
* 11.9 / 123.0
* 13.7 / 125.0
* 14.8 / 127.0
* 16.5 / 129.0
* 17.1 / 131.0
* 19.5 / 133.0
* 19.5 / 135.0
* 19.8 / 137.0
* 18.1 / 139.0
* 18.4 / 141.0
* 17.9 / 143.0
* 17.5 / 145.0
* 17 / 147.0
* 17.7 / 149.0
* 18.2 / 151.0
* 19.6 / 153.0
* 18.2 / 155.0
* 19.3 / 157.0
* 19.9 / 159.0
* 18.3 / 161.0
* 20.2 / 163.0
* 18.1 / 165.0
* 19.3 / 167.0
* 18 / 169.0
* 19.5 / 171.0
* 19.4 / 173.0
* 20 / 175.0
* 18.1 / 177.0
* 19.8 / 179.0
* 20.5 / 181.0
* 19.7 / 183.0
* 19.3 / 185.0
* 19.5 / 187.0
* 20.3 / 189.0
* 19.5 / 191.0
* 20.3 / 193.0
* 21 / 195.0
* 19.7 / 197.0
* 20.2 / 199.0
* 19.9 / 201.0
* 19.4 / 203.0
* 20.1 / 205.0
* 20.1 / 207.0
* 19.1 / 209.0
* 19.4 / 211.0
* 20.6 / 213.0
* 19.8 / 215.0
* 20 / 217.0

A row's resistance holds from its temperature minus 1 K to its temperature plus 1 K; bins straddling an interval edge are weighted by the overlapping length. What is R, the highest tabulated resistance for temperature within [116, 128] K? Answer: 14.8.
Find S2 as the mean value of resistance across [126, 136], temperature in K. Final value 17.5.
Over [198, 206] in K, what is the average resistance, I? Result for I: 19.9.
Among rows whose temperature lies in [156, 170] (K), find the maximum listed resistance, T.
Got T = 20.2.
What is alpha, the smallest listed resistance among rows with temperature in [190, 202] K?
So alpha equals 19.5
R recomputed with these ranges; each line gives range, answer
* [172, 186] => 20.5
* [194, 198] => 21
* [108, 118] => 15.5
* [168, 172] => 19.5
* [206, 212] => 20.1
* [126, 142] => 19.8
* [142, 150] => 17.9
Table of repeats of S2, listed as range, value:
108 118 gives 13.7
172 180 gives 19.3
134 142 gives 19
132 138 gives 19.6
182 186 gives 19.5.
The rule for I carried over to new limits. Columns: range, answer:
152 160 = 19.2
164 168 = 18.7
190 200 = 20.1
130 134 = 18.3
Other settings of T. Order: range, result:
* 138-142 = 18.4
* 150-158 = 19.6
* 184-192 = 20.3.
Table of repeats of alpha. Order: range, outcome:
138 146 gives 17.5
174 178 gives 18.1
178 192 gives 19.3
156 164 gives 18.3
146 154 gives 17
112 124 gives 10.1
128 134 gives 16.5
